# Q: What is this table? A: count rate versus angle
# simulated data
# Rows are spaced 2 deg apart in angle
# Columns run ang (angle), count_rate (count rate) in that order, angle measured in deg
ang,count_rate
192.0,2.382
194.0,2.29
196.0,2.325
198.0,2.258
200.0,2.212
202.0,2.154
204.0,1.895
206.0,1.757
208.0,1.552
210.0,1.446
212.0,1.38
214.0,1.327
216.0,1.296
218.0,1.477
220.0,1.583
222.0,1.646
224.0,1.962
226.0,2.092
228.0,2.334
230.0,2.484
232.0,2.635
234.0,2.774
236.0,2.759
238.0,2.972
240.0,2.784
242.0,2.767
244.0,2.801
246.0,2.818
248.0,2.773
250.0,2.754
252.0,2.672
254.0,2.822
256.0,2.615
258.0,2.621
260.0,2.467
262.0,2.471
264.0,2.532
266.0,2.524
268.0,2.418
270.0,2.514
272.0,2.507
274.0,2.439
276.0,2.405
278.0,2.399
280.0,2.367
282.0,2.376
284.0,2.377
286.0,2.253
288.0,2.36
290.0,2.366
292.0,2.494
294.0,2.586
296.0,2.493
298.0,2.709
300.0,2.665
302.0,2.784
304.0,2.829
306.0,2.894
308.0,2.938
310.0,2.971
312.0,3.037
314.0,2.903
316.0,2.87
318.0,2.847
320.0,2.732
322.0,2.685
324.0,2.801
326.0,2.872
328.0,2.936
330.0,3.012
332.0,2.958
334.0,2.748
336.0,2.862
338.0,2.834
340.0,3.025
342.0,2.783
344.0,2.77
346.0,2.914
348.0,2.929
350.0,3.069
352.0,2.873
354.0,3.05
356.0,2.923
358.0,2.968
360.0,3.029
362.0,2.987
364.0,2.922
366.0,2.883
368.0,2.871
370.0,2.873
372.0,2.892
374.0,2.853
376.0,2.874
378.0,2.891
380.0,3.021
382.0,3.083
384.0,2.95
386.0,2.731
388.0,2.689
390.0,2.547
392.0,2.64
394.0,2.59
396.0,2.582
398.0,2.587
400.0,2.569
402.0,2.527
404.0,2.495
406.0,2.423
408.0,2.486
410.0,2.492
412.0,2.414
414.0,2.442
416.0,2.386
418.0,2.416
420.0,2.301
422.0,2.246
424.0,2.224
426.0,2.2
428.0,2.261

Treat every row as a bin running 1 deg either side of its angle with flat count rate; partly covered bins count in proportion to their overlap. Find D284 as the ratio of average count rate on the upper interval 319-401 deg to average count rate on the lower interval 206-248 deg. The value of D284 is 1.3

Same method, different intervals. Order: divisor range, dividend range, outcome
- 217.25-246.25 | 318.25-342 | 1.20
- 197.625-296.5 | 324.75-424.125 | 1.19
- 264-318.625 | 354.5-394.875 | 1.10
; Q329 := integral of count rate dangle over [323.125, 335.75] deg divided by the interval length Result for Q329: 2.89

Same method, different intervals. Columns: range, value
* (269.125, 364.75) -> 2.75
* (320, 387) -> 2.9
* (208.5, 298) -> 2.36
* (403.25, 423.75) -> 2.4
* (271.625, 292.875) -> 2.39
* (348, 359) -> 2.97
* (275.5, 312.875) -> 2.6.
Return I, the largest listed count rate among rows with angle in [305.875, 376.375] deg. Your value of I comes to 3.069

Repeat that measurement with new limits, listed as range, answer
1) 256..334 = 3.037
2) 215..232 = 2.635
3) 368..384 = 3.083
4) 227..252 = 2.972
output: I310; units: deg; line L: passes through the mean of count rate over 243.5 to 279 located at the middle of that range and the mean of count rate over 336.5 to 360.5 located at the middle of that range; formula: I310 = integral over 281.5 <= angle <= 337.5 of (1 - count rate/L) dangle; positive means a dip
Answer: 0.9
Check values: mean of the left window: 2.58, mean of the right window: 2.93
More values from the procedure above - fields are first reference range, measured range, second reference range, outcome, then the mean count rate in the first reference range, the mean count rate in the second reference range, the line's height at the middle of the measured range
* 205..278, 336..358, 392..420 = -4.4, 2.31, 2.49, 2.43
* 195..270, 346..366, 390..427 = -4.7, 2.28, 2.45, 2.4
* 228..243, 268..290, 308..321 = 3.2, 2.71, 2.9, 2.81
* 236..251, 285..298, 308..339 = 1.8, 2.81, 2.87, 2.85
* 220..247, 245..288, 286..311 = 0.8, 2.49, 2.66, 2.58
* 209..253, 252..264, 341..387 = -1.1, 2.25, 2.92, 2.39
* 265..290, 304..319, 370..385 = -1.9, 2.41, 2.93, 2.59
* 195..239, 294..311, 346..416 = -2.6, 2.01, 2.77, 2.41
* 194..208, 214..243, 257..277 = 0.5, 2.07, 2.49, 2.25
